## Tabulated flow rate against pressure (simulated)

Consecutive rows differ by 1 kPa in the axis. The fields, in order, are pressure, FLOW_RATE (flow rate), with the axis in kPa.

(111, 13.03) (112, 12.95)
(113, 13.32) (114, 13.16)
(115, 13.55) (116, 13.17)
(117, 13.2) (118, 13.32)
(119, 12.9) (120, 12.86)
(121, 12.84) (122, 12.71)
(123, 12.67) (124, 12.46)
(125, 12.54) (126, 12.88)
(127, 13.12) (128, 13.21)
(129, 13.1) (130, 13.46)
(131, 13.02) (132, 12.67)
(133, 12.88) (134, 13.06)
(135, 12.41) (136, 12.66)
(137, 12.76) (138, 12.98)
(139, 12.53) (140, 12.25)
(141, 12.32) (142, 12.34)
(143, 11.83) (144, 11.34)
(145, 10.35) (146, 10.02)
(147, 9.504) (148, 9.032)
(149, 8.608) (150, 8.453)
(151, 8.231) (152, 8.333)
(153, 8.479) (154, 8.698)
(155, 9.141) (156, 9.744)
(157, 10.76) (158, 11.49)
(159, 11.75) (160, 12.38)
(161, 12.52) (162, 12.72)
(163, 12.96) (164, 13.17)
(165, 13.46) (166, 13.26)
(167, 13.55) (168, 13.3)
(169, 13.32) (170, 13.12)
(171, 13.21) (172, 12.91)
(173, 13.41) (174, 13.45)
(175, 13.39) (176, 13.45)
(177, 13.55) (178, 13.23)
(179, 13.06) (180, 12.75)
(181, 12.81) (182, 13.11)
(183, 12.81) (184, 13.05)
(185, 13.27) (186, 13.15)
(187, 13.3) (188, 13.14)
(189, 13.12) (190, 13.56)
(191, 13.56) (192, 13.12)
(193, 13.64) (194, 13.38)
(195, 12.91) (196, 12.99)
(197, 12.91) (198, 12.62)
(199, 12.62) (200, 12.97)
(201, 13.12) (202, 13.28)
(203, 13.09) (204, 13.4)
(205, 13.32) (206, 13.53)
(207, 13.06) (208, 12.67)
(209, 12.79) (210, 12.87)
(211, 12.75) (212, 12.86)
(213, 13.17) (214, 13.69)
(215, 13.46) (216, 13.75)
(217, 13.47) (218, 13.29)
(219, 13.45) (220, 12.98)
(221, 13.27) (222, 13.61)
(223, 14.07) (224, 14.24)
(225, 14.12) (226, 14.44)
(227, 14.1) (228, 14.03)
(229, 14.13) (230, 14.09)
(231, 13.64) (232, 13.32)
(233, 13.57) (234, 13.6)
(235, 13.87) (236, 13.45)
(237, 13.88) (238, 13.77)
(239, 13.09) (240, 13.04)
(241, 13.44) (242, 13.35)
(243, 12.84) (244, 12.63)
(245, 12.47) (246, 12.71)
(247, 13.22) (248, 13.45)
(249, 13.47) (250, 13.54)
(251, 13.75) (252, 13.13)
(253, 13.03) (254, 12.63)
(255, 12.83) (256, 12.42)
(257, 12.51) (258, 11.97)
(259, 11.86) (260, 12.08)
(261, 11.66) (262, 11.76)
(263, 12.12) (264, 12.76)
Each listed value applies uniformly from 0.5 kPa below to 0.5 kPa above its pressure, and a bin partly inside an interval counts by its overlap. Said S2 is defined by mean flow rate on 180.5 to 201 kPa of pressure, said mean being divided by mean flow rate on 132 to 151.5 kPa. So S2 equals 1.16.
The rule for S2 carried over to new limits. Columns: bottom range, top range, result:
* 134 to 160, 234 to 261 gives 1.21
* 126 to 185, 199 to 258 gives 1.10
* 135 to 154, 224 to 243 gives 1.29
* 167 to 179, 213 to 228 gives 1.03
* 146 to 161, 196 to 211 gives 1.34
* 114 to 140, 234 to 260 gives 1.01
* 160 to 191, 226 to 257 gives 1.01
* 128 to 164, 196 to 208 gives 1.15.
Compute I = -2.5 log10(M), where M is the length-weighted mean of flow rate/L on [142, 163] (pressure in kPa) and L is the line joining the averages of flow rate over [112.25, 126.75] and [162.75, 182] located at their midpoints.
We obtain 0.27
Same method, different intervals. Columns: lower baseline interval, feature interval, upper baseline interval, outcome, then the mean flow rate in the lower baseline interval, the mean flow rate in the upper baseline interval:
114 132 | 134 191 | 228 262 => 0.085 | 13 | 13.1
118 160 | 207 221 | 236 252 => -0.034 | 11.6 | 13.2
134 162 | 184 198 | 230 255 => -0.108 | 10.9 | 13.3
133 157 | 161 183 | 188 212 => -0.113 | 10.7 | 13.1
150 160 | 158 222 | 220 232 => -0.126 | 9.7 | 13.9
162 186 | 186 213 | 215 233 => 0.030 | 13.2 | 13.8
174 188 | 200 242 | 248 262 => -0.048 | 13.2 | 12.7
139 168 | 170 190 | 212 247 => -0.112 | 11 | 13.5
